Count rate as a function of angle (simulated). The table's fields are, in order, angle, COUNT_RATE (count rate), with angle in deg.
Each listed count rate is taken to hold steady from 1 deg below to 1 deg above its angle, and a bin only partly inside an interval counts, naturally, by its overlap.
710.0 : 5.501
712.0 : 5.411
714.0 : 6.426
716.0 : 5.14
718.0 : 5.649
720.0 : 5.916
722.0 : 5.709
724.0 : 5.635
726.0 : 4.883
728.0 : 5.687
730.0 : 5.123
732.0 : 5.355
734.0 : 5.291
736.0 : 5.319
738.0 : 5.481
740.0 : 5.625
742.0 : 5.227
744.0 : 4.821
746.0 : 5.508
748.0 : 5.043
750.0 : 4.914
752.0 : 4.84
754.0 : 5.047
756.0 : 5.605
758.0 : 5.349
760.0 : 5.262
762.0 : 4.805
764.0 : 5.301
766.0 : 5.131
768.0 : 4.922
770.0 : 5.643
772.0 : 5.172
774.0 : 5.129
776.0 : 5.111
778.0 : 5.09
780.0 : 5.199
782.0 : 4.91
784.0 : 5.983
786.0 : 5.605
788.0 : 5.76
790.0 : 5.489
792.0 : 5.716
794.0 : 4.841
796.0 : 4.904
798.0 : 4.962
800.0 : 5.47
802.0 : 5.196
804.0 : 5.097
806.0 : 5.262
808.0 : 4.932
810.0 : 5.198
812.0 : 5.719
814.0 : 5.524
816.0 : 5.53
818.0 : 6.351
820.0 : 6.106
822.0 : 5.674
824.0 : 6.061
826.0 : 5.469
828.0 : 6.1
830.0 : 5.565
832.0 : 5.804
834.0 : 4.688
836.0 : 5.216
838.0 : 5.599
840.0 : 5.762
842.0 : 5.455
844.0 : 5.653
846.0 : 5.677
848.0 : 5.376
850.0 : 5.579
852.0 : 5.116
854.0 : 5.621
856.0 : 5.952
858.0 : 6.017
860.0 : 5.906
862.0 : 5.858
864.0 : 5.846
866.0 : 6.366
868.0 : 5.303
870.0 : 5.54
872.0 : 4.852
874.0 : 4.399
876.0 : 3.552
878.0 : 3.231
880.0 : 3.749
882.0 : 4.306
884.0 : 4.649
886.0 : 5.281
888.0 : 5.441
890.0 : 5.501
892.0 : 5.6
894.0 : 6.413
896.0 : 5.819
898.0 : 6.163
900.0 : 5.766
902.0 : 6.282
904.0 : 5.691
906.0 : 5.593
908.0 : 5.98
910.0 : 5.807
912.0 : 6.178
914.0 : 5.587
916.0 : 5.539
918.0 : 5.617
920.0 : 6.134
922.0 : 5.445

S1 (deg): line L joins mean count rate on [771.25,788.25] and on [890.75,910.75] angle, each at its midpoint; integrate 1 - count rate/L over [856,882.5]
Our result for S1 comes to 3.2 deg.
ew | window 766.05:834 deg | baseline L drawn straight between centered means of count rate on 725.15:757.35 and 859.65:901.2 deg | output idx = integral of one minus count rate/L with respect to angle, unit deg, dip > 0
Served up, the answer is -2.6 deg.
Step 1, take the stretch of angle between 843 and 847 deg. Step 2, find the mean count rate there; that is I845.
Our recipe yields 5.66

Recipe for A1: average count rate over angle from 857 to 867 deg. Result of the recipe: 6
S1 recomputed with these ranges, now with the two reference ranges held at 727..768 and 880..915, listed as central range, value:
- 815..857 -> -1.5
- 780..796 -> -0.3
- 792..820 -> 0.1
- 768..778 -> 0.1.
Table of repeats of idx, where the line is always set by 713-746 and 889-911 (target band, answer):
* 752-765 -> 0.8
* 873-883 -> 3.4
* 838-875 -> 1.3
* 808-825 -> -0.2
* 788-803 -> 1.0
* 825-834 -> 0.1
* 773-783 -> 0.9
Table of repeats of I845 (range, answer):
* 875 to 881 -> 3.51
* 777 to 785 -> 5.3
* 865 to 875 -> 5.29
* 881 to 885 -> 4.48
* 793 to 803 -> 5.07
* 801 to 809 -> 5.12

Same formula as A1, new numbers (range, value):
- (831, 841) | 5.41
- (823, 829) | 5.88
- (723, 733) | 5.34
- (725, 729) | 5.29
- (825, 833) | 5.73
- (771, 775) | 5.15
